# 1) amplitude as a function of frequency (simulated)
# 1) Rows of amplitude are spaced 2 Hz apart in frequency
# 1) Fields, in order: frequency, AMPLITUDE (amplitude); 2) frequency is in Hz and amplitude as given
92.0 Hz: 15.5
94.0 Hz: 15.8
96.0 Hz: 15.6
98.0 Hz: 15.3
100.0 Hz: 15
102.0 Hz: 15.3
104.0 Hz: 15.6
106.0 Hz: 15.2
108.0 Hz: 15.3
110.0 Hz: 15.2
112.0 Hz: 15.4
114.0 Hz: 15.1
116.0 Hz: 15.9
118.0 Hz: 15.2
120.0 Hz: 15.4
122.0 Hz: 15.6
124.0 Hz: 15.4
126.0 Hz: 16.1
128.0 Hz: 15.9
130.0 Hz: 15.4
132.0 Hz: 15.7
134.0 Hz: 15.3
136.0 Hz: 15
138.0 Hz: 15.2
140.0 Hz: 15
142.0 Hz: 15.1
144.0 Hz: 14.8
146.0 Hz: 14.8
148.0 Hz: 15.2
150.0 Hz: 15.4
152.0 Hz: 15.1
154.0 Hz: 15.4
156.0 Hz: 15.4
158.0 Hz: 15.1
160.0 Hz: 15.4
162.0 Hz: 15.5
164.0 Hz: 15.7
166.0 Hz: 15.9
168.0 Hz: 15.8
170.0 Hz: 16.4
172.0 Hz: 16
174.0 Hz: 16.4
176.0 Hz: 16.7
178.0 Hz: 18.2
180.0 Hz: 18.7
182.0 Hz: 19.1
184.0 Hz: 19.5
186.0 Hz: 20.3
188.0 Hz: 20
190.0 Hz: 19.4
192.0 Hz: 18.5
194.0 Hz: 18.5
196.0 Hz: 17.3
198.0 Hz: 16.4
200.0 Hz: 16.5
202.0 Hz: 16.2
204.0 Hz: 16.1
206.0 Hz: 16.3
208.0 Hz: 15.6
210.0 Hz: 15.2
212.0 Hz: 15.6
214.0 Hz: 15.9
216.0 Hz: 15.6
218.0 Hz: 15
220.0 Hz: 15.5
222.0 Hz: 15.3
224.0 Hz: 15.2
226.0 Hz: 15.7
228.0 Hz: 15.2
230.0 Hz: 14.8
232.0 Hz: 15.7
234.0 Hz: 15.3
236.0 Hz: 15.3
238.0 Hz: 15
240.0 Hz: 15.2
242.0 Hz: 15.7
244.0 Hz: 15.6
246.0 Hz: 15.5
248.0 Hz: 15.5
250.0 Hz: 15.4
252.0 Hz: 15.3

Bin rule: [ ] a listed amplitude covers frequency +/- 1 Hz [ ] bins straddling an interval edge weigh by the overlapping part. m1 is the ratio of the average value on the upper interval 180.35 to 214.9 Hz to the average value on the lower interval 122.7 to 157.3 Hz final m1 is 1.14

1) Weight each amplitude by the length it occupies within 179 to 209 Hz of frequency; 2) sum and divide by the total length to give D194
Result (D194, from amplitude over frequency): 17.9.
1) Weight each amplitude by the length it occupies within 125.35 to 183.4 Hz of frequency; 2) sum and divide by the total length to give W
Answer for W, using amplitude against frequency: 15.9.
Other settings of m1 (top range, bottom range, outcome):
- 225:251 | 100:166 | 1.00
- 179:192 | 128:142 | 1.27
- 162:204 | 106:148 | 1.14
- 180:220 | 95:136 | 1.11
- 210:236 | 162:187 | 0.89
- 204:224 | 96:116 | 1.02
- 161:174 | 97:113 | 1.04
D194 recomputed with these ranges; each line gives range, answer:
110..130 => 15.5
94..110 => 15.3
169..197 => 18.2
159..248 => 16.4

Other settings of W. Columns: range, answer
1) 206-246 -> 15.4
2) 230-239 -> 15.3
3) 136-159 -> 15.1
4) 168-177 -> 16.3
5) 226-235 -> 15.3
